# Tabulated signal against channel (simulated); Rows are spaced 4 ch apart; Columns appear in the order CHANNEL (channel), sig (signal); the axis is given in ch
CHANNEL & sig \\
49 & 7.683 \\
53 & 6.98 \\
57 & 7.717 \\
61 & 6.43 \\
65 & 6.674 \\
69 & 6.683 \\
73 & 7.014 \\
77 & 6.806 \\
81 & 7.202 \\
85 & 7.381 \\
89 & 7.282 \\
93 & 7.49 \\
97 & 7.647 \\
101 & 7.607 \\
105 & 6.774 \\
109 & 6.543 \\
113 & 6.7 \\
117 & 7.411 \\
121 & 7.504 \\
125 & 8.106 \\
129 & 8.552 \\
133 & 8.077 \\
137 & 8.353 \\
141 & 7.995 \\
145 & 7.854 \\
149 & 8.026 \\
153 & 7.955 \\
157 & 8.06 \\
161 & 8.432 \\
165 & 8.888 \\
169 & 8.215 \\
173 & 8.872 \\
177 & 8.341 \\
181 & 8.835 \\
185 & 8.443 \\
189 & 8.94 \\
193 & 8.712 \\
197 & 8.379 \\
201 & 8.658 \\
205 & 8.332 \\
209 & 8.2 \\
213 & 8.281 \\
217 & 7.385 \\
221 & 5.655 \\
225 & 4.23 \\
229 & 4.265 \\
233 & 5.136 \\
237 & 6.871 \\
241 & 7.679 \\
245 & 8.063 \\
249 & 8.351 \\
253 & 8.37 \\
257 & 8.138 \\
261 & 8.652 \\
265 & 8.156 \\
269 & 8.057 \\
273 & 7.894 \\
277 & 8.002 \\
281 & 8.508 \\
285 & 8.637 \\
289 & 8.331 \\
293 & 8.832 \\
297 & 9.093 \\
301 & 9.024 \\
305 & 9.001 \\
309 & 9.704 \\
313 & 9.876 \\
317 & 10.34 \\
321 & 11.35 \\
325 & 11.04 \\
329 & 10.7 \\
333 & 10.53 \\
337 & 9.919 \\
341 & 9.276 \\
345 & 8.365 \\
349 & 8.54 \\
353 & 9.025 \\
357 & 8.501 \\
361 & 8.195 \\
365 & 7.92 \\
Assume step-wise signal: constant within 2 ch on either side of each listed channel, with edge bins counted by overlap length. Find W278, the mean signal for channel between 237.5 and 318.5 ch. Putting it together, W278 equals 8.59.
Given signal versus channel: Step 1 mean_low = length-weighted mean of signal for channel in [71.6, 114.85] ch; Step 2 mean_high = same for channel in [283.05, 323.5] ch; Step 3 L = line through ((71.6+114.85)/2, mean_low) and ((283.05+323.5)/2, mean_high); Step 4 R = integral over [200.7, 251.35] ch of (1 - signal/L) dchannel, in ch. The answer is 9.6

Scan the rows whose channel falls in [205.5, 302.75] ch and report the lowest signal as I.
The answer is 4.23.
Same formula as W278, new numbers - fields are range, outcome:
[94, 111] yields 7.16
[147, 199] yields 8.47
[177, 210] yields 8.56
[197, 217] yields 8.27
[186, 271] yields 7.56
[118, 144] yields 8.06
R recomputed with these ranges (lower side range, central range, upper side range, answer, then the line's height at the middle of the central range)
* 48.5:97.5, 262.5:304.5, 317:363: 2.9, 9.09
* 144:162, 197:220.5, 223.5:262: -2.0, 7.38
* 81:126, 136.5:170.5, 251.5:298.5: -2.6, 7.61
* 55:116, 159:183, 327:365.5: -2.6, 7.75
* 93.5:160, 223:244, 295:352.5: 7.3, 8.81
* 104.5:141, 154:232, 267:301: 1.5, 7.98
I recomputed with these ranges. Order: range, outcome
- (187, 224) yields 5.655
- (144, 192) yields 7.854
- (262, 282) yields 7.894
